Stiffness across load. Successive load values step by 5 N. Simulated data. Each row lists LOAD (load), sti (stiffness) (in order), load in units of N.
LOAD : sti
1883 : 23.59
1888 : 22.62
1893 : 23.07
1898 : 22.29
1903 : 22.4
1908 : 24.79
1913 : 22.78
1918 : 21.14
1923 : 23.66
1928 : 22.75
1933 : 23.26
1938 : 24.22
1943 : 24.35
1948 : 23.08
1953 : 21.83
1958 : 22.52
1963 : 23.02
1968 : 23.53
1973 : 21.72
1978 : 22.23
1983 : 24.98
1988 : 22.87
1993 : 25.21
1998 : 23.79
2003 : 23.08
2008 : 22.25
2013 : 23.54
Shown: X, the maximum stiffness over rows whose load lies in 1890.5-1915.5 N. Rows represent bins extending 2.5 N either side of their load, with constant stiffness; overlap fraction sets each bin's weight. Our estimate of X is 24.79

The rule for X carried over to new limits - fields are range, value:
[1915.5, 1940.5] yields 24.22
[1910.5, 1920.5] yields 22.78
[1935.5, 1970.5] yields 24.35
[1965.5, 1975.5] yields 23.53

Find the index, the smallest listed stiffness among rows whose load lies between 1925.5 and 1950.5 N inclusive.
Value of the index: 22.75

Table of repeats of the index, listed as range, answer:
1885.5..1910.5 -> 22.29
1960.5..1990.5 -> 21.72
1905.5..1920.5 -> 21.14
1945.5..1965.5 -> 21.83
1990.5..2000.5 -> 23.79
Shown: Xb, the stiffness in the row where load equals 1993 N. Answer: 25.21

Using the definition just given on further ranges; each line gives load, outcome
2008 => 22.25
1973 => 21.72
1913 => 22.78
